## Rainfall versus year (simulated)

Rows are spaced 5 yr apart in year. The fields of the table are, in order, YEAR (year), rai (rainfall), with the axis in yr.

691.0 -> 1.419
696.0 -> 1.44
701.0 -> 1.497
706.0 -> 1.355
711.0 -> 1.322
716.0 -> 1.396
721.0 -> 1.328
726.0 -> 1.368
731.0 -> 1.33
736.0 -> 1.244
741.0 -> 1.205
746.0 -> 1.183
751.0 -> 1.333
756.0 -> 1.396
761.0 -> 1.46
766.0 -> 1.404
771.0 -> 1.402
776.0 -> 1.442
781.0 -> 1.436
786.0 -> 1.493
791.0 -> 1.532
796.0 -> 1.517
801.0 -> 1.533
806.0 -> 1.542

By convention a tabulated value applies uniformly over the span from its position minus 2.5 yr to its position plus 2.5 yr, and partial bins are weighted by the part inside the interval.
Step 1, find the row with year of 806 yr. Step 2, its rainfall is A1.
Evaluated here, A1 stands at 1.542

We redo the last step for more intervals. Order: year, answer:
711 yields 1.322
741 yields 1.205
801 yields 1.533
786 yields 1.493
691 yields 1.419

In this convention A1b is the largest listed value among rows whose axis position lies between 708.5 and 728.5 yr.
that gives 1.396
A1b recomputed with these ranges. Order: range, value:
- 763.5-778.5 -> 1.442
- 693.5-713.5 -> 1.497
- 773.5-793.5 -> 1.532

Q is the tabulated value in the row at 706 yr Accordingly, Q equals 1.355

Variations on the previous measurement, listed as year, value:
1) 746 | 1.183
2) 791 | 1.532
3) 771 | 1.402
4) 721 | 1.328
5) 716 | 1.396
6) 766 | 1.404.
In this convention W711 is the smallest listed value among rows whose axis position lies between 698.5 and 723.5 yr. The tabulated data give 1.322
